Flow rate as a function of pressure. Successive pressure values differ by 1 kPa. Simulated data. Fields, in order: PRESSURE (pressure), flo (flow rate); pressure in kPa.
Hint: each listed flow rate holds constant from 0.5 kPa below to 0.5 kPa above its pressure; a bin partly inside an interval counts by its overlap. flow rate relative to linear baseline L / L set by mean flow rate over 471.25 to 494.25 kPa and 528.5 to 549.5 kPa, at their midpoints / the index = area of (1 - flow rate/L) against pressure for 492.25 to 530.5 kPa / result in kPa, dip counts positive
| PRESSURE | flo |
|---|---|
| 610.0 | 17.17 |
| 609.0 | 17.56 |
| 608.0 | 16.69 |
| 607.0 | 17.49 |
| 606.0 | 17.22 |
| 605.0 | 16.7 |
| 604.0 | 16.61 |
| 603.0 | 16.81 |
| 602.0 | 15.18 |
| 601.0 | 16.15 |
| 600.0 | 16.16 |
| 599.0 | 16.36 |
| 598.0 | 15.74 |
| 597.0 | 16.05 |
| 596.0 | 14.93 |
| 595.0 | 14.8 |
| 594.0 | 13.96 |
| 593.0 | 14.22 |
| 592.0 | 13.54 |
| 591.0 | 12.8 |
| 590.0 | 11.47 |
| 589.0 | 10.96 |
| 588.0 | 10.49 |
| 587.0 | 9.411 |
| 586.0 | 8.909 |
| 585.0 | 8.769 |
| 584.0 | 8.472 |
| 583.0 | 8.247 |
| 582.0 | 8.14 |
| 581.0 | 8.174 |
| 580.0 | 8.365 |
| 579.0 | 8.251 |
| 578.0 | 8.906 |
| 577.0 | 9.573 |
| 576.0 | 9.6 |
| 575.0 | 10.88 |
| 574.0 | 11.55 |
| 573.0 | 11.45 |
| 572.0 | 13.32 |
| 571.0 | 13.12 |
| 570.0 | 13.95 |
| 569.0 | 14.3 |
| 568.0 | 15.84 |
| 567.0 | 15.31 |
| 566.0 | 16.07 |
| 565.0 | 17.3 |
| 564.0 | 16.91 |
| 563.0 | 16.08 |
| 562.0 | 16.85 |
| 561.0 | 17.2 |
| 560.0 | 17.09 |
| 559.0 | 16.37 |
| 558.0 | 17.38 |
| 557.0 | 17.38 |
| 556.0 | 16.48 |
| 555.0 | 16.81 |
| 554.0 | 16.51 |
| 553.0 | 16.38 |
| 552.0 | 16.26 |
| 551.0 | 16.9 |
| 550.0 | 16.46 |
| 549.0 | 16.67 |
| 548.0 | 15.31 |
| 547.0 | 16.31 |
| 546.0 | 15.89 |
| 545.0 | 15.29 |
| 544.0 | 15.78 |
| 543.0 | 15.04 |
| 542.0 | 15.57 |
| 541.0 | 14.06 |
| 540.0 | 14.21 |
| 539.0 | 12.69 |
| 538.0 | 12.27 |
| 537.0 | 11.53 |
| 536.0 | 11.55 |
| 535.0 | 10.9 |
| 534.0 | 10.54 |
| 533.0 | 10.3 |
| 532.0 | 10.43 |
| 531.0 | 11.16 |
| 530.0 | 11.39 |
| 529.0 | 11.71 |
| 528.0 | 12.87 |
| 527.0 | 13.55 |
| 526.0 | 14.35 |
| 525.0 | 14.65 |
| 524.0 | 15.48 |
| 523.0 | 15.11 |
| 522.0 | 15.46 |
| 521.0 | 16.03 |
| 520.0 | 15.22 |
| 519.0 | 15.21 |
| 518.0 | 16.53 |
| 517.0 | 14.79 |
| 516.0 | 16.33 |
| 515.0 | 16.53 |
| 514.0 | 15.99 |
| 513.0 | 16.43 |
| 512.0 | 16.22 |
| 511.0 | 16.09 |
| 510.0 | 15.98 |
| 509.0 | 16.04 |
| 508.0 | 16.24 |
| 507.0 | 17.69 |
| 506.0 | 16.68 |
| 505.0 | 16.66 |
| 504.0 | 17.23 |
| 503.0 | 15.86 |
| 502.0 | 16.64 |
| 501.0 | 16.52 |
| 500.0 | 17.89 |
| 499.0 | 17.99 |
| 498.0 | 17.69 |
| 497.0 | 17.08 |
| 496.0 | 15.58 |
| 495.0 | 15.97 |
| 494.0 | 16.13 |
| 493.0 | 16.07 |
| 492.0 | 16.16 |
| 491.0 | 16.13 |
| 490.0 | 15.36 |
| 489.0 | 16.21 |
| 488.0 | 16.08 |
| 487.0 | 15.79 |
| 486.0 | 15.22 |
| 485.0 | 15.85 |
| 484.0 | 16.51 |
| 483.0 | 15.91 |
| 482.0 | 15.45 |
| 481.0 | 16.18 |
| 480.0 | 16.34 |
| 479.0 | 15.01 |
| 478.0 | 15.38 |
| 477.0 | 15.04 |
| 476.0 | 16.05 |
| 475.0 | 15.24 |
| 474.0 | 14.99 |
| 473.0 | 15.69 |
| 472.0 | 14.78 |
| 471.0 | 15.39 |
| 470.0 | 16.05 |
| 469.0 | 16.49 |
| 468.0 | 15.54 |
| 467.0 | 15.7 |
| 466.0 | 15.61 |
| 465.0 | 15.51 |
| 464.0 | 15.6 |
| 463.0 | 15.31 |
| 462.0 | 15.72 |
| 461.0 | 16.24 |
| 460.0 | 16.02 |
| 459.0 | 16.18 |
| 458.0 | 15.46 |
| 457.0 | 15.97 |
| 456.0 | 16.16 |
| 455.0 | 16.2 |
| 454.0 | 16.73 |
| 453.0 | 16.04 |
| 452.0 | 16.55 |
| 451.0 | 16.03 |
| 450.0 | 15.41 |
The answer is -3.4 kPa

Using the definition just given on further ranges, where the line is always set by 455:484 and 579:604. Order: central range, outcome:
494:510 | -2.1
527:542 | 2.1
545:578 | -4.7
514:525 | -1.0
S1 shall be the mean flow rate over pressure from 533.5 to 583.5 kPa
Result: 13.9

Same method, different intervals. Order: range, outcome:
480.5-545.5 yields 15.1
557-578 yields 14.4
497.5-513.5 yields 16.7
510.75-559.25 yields 14.7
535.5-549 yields 14.4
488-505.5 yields 16.5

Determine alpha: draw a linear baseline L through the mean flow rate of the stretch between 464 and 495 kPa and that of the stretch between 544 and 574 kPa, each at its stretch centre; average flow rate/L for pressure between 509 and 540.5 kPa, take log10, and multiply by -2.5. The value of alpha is 0.13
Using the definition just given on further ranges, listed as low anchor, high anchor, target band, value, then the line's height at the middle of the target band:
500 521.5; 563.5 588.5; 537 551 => -0.092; 13.8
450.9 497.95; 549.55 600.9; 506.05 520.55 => -0.079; 15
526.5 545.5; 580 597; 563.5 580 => -0.097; 11.6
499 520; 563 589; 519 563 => -0.056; 14.1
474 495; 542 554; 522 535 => 0.250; 16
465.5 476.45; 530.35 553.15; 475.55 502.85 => -0.069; 15.2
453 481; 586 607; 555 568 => -0.131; 14.8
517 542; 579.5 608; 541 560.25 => -0.222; 13.2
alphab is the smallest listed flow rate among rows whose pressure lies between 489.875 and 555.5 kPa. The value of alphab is 10.3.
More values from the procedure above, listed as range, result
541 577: 9.573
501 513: 15.86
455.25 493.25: 14.78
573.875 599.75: 8.14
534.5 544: 10.9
